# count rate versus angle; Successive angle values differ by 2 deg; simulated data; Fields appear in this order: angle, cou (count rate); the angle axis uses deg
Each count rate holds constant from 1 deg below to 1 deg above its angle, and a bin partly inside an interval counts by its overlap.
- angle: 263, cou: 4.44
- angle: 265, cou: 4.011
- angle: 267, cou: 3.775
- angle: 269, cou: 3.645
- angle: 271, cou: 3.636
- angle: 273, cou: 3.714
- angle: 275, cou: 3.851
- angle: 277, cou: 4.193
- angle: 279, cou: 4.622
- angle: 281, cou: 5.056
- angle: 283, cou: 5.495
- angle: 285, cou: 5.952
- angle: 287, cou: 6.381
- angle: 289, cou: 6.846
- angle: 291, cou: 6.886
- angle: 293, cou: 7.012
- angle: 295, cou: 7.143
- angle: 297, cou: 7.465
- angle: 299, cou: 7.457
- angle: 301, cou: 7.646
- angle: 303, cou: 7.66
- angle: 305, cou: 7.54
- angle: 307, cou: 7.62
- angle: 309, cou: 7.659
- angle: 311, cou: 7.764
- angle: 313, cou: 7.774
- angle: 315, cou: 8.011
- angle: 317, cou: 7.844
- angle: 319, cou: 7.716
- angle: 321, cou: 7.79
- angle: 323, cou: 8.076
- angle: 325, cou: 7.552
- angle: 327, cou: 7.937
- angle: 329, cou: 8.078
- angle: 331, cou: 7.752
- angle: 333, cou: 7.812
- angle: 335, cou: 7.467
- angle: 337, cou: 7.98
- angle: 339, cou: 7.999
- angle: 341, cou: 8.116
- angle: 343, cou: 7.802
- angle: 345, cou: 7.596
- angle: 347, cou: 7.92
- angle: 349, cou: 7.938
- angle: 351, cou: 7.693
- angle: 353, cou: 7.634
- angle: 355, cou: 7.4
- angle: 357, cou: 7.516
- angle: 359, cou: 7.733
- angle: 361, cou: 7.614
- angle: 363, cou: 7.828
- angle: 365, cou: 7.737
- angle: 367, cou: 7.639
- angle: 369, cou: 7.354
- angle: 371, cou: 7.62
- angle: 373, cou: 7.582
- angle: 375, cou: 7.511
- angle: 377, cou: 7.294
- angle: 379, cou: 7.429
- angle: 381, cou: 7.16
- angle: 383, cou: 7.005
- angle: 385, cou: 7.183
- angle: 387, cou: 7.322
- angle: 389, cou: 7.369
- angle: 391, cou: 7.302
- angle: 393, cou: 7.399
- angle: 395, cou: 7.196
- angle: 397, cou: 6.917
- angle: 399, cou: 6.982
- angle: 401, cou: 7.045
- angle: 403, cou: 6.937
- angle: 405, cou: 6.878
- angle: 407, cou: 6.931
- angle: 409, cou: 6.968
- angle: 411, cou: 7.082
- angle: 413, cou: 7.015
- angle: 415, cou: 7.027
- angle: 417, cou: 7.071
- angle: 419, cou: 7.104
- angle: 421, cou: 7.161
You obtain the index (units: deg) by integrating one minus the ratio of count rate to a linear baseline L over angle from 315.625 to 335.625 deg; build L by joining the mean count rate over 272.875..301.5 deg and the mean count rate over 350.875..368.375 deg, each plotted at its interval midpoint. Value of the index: -2.7 deg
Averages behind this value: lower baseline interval 6.02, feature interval 7.81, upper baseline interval 7.64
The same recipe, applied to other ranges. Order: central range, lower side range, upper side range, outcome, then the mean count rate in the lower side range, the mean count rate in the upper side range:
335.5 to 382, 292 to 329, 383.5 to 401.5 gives -1.7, 7.66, 7.19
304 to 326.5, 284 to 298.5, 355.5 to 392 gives -2.4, 6.83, 7.45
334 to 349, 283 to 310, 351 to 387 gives -1.0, 7.11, 7.49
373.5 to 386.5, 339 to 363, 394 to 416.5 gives 0.1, 7.74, 7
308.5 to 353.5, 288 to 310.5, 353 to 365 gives -1.9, 7.37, 7.63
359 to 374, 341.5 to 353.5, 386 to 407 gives -0.2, 7.78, 7.12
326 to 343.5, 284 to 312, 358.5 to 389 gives -1.3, 7.22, 7.46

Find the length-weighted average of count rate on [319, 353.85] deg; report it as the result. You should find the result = 7.83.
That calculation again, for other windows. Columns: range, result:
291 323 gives 7.6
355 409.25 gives 7.32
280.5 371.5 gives 7.5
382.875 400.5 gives 7.19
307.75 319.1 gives 7.8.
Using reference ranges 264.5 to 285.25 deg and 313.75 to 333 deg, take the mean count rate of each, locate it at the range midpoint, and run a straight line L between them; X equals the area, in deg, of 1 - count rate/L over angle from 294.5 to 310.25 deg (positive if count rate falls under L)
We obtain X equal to -3.1 deg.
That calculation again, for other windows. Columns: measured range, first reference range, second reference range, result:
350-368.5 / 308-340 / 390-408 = -0.42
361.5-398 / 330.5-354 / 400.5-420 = -0.08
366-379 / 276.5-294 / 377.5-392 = -0.75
